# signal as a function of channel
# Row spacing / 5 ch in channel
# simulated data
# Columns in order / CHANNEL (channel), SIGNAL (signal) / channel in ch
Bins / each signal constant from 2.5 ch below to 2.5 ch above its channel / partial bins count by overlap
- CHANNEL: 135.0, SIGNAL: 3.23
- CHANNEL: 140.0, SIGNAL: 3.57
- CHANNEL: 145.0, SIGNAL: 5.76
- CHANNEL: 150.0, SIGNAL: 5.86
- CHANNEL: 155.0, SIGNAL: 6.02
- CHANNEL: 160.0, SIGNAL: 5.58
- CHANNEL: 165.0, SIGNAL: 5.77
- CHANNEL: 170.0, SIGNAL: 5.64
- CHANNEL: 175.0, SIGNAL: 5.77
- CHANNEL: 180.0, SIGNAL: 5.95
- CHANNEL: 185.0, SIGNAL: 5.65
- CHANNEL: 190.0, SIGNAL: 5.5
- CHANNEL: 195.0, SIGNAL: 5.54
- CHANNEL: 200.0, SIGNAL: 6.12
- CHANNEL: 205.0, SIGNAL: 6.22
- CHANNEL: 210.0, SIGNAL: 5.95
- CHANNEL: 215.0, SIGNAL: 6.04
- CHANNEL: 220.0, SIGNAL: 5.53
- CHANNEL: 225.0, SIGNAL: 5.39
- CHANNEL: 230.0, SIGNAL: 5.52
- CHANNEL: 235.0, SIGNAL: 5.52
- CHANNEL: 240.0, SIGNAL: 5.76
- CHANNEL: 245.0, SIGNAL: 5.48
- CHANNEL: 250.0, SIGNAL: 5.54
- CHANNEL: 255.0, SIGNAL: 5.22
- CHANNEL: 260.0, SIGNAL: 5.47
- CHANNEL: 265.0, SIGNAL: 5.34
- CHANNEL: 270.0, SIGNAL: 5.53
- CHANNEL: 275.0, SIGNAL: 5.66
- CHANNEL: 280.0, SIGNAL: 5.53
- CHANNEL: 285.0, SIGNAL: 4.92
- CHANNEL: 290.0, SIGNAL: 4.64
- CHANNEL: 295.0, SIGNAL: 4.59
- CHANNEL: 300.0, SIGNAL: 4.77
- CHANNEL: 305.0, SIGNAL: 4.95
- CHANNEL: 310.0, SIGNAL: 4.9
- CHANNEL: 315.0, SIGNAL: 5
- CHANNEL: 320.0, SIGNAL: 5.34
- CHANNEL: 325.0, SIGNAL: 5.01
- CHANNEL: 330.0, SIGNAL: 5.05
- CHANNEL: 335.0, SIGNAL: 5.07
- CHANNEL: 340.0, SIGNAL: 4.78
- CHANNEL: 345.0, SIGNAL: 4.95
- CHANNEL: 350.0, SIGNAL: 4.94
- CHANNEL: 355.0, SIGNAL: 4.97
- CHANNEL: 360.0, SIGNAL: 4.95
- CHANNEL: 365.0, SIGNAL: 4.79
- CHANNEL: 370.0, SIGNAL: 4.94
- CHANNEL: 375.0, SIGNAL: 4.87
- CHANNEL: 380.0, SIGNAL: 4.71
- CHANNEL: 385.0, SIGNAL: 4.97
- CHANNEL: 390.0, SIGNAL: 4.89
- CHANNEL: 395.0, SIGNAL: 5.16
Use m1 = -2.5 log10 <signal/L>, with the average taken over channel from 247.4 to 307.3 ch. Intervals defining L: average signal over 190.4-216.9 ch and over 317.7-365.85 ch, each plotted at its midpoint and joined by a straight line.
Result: 0.05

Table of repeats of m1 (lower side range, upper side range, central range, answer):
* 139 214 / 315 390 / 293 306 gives 0.09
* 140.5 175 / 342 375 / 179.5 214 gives -0.07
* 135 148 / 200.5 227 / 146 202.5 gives -0.14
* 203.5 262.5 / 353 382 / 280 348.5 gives 0.05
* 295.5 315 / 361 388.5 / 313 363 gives -0.03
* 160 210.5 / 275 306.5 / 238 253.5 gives -0.05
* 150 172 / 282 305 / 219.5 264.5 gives -0.07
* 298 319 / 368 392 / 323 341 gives -0.02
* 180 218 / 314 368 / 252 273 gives 0.01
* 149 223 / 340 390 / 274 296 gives 0.05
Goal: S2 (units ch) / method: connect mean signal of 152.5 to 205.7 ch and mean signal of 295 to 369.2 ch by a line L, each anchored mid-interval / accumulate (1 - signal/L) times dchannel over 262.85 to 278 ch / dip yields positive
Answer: -0.66 ch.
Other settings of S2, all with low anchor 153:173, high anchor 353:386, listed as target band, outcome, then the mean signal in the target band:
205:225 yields -1.09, 5.83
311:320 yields 0.05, 5.08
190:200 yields -0.11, 5.67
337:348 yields 0.26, 4.88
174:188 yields -0.27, 5.78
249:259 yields -0.01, 5.37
